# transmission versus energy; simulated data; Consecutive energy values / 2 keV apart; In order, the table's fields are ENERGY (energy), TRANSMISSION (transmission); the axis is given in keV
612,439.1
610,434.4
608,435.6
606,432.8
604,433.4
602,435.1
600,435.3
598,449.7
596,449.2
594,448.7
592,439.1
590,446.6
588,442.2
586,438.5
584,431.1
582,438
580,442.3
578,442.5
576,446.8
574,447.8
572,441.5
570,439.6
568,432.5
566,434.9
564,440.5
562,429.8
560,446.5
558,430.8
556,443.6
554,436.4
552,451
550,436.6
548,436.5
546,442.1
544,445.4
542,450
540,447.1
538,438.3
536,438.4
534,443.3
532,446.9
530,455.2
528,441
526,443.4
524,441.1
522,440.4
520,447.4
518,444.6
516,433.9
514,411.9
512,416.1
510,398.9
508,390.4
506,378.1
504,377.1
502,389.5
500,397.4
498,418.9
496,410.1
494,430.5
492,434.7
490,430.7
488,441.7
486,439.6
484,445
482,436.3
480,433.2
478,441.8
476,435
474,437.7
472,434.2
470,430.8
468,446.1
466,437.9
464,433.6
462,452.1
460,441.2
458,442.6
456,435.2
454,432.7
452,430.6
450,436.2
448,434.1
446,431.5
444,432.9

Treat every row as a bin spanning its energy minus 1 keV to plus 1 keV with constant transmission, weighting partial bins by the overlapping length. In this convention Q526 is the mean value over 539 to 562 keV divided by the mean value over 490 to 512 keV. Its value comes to 1.09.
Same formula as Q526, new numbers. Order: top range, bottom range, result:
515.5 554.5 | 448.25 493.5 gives 1.01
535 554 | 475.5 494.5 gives 1.01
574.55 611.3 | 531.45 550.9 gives 0.99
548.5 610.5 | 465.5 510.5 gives 1.04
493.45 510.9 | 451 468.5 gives 0.91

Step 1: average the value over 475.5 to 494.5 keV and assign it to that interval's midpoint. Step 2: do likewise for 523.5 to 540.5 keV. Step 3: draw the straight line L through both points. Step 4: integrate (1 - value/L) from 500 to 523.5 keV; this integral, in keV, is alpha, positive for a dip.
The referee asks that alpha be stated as 1.6 keV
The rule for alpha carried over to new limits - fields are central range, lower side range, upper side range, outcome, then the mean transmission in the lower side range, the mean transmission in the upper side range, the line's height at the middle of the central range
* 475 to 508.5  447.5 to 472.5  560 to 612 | 1.4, 438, 440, 438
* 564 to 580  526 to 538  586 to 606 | 0.1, 444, 441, 443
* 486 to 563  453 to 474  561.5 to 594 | 1.6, 439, 440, 439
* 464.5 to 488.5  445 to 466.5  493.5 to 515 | -0.9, 437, 401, 422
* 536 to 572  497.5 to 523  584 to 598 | -1.0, 411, 444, 429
